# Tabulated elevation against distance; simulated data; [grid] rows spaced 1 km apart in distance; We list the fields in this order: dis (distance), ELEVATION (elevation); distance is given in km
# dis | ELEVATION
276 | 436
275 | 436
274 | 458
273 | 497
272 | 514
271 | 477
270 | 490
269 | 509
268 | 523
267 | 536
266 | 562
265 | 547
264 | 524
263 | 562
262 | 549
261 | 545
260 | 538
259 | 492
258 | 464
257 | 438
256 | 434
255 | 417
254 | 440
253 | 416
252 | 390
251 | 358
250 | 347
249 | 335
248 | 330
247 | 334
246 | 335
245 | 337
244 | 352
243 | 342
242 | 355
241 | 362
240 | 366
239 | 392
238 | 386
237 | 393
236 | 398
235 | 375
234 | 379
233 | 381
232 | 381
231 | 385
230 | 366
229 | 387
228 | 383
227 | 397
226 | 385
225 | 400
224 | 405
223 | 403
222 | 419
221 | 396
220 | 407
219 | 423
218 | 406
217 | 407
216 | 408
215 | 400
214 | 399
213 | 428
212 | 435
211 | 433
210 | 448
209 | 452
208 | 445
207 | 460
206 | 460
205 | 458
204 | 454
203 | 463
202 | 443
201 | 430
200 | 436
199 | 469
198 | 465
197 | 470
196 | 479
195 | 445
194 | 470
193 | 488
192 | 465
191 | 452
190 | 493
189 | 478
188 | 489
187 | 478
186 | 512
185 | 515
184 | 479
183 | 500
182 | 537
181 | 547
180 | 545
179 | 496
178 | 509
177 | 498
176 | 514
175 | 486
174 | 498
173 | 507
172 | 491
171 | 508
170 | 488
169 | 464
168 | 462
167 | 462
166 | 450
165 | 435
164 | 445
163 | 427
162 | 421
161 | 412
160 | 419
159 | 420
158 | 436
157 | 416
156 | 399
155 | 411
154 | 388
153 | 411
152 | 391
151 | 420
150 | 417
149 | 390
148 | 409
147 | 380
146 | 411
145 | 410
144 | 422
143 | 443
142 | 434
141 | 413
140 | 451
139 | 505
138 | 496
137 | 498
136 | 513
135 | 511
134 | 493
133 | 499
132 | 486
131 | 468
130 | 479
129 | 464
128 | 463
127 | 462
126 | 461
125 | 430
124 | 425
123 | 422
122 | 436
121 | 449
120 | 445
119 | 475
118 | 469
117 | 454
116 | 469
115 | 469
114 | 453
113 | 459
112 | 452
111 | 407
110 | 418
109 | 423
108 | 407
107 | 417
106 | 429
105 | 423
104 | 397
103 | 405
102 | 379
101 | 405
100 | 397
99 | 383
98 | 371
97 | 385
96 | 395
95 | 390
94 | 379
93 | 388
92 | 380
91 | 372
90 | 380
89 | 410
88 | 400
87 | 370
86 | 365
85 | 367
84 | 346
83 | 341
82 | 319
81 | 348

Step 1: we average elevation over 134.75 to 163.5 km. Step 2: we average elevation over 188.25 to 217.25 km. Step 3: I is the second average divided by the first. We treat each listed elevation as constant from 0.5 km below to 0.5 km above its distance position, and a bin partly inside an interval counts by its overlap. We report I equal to 1.0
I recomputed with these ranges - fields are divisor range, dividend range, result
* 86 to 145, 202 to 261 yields 0.93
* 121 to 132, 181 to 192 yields 1.09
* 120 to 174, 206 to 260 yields 0.89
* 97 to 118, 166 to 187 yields 1.19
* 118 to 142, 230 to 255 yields 0.79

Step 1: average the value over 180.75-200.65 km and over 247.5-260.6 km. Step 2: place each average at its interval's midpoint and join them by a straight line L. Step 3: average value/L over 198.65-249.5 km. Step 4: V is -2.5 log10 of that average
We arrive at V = 0.12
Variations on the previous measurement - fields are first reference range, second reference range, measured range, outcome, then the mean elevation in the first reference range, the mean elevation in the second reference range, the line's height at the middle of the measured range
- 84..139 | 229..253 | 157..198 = -0.20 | 430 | 366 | 397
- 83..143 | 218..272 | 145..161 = 0.05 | 430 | 420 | 427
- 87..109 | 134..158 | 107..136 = -0.10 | 395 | 433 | 414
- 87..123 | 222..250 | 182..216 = -0.20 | 416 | 372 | 385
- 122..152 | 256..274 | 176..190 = -0.08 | 450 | 512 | 472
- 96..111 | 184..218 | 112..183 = -0.07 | 403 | 455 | 426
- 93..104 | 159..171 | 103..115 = -0.08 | 389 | 446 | 398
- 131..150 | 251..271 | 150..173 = 0.06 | 453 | 490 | 459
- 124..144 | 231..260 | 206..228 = -0.03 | 470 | 386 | 407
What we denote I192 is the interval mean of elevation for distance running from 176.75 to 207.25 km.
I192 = 480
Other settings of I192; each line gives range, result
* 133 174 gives 443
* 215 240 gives 394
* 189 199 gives 470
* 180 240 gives 437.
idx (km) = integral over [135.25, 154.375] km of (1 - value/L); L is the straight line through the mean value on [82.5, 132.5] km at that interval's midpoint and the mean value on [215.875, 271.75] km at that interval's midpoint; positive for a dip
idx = -0.7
